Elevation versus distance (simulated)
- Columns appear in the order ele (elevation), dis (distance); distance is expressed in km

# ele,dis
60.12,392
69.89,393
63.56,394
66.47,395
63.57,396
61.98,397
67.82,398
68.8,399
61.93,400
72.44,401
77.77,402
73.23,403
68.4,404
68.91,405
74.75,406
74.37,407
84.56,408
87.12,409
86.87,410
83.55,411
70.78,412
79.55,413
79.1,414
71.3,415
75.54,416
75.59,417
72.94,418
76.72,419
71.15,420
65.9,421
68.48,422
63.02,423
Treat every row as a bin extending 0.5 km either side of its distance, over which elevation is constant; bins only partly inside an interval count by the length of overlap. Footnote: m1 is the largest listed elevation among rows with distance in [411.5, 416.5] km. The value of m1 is 79.55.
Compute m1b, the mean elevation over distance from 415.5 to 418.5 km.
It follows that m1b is 74.7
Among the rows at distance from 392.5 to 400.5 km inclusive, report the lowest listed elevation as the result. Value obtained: 61.93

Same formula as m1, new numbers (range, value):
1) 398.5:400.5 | 68.8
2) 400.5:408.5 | 84.56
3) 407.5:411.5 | 87.12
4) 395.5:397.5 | 63.57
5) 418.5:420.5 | 76.72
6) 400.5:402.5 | 77.77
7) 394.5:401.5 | 72.44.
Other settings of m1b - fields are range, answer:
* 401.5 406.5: 72.6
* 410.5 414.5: 78.2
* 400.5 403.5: 74.5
